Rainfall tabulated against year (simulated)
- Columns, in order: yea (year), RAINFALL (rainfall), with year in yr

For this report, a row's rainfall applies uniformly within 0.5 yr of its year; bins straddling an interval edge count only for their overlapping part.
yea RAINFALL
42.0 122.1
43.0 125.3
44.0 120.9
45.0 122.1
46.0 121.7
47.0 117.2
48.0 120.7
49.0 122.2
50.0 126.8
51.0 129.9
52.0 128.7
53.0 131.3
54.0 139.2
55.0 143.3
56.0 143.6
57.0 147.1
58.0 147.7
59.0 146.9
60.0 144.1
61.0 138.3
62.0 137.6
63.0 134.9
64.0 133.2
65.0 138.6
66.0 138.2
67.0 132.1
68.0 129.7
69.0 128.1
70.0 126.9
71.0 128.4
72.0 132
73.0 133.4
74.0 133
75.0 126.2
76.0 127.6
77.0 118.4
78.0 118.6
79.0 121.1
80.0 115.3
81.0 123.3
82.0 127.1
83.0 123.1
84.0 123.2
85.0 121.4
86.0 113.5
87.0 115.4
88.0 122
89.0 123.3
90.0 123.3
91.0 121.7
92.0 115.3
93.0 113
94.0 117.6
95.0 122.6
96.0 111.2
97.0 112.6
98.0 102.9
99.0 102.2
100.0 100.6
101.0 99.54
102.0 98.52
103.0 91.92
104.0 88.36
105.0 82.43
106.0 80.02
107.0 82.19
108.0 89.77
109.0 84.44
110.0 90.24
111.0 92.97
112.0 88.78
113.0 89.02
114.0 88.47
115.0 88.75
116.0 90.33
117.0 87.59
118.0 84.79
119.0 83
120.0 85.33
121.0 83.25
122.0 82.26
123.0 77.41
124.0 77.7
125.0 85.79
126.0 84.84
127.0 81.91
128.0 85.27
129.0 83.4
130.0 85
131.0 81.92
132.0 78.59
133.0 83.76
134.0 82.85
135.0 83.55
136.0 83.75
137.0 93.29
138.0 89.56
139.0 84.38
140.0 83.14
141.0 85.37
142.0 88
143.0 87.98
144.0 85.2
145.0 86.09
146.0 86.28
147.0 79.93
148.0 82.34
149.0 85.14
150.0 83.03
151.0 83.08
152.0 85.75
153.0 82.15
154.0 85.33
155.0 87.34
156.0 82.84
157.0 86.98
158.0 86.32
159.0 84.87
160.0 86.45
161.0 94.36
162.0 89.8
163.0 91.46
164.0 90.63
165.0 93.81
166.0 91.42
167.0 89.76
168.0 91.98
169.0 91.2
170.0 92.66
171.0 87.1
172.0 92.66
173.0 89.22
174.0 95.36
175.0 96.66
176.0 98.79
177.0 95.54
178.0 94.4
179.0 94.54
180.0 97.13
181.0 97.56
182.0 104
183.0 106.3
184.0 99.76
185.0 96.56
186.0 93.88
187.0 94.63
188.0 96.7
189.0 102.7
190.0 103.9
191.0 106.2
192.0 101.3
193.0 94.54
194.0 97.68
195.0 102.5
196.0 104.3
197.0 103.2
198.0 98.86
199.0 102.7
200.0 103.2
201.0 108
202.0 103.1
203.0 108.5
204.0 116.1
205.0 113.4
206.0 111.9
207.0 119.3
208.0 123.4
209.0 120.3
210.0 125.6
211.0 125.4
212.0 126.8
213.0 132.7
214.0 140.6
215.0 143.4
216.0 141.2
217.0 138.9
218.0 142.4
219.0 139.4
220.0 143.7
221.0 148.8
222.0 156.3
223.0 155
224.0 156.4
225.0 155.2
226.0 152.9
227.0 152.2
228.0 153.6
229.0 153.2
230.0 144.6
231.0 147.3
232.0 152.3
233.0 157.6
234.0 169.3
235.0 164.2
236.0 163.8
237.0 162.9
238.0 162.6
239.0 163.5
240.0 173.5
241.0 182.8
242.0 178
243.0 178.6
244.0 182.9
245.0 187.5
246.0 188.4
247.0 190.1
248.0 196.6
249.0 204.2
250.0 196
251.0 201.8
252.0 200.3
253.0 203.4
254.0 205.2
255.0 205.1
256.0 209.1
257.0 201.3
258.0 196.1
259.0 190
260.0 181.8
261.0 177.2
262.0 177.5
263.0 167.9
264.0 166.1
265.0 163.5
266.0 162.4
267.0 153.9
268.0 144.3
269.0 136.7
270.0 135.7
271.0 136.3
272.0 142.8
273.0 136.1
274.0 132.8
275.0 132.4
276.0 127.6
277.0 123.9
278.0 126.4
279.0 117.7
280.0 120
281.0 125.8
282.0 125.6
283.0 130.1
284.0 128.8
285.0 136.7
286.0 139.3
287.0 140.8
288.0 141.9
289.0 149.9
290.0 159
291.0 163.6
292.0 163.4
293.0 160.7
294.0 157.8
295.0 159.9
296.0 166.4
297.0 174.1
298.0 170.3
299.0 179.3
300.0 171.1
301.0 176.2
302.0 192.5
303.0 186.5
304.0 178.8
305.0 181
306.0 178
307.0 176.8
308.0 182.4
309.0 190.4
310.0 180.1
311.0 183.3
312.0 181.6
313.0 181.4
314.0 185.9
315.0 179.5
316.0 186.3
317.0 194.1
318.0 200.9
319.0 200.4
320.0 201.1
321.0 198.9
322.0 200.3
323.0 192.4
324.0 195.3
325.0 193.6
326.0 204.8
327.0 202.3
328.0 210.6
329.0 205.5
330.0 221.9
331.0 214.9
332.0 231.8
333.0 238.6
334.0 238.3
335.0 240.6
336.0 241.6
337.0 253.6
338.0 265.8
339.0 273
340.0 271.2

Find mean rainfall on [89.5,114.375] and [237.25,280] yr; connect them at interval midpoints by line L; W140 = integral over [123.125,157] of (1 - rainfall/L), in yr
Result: 9.3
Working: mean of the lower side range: 99.6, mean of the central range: 84.3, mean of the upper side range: 169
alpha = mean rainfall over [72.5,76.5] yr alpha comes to 130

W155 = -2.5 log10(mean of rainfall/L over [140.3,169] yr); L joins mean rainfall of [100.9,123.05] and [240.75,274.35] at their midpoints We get 0.29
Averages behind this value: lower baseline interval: 87.3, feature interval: 87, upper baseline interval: 177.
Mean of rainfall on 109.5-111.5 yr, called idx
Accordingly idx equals 91.6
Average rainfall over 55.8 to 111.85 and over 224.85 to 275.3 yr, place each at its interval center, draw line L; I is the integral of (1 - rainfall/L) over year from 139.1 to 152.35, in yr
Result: 5.09 yr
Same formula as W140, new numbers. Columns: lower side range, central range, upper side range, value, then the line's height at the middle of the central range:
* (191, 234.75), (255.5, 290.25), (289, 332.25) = 2.9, 164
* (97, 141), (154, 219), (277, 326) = 7.9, 117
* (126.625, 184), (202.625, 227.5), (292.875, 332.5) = -1.7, 127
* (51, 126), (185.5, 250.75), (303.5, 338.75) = 10.0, 164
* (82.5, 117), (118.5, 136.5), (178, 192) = 3.4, 102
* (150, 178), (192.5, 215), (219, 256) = 3.5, 134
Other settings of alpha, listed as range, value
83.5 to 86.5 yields 119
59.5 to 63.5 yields 139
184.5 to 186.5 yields 95.2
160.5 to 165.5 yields 92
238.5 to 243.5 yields 175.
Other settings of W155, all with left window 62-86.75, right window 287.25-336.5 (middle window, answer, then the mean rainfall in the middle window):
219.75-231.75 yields 0.10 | 152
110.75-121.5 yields 0.50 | 87.4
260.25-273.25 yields 0.15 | 155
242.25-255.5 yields -0.13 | 195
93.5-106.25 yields 0.30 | 101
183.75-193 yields 0.50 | 99.2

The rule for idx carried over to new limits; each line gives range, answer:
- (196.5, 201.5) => 103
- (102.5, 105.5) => 87.6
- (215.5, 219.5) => 140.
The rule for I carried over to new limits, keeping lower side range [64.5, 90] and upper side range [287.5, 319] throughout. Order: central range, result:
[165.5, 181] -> 5.6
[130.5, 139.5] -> 3.5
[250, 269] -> -1.9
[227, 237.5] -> 0.2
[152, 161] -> 3.6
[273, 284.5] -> 2.9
